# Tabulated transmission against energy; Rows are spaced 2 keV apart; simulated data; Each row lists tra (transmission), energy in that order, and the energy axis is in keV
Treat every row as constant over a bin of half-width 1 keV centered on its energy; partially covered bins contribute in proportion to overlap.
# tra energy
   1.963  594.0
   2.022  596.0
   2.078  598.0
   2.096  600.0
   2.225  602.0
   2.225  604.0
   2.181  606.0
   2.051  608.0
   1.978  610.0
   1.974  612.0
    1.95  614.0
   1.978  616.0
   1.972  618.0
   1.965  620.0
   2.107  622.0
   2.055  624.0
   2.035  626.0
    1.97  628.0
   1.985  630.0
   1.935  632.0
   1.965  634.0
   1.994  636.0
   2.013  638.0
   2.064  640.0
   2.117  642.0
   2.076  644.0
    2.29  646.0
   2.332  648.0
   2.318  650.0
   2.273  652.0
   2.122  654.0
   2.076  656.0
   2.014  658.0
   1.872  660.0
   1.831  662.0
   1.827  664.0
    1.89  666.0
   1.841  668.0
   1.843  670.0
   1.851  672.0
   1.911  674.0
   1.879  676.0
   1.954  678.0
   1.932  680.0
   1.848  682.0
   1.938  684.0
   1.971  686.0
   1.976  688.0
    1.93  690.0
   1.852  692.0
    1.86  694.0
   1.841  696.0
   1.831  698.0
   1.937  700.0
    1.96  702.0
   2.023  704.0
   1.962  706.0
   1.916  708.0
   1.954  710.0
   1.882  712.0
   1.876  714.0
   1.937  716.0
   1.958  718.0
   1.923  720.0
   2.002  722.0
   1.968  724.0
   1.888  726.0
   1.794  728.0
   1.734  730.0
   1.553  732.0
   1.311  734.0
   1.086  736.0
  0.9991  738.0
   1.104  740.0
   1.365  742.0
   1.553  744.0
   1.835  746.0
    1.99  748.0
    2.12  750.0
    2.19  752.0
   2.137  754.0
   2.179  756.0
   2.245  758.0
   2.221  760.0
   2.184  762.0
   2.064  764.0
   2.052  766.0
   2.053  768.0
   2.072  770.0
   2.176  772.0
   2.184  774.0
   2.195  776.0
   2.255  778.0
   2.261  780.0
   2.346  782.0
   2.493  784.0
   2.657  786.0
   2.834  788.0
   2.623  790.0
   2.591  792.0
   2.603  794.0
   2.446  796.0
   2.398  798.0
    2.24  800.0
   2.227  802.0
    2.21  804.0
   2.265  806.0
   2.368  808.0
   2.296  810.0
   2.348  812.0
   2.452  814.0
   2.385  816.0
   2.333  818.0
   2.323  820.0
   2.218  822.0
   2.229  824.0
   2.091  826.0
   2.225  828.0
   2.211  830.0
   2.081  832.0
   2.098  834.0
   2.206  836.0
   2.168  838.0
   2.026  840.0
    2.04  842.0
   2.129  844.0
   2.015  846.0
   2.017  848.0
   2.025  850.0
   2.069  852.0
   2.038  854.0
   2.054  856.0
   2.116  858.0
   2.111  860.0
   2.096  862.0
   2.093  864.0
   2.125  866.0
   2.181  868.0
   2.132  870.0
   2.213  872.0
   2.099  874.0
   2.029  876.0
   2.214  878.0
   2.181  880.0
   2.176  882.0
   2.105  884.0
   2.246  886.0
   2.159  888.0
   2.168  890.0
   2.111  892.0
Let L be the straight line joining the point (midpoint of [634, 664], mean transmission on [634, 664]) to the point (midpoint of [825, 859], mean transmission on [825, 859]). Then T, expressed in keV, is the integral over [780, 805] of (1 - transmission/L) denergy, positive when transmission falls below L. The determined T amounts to -4.4 keV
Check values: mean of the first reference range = 2.09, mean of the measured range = 2.46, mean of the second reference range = 2.09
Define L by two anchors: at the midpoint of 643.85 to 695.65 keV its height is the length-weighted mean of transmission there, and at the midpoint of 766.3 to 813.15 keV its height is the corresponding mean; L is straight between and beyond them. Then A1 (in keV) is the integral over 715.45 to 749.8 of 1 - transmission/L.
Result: 8.2 keV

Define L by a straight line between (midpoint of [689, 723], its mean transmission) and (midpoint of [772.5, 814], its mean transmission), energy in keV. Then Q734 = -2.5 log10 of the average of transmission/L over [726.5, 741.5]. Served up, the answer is 0.43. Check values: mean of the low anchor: 1.92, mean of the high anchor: 2.39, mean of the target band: 1.39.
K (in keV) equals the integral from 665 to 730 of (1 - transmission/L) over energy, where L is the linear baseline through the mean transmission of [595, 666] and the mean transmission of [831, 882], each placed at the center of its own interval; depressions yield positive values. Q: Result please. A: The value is 5.06 keV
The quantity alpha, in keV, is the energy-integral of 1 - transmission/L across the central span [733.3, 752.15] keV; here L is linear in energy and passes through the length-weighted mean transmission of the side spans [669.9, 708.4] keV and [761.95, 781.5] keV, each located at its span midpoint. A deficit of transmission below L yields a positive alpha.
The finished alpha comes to 4.9 keV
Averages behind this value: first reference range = 1.91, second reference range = 2.15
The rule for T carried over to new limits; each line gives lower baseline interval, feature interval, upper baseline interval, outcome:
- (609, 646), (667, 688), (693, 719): 0.57 keV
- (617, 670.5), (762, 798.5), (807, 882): -3.85 keV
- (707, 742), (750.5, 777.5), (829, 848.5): -4.72 keV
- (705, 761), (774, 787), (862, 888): -2.91 keV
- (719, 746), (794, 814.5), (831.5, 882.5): -5.00 keV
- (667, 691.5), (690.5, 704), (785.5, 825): 0.57 keV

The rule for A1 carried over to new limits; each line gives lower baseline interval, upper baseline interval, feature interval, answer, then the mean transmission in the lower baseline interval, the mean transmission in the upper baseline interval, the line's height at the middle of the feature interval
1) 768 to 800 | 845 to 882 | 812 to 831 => -0.2 keV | 2.39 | 2.1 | 2.26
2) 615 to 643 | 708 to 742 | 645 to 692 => -2.7 keV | 2.01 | 1.68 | 1.88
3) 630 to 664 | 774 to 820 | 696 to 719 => 2.9 keV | 2.07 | 2.39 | 2.2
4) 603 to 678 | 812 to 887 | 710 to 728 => 1.3 keV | 2.02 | 2.15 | 2.07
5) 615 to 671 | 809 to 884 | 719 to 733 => 1.6 keV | 2.03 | 2.16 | 2.08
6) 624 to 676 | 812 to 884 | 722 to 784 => 5.1 keV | 2.02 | 2.15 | 2.09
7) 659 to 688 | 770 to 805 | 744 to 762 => 1.2 keV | 1.89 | 2.39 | 2.24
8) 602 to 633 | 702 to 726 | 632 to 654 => -1.4 keV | 2.03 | 1.94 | 2.01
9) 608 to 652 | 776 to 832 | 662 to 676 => 1.7 keV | 2.06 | 2.36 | 2.12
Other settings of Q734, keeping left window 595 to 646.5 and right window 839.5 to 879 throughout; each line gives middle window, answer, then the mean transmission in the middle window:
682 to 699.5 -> 0.09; 1.9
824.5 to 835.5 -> -0.03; 2.15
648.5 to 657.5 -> -0.07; 2.19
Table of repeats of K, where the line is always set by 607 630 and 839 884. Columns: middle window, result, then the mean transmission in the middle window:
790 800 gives -2.0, 2.49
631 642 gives 0.0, 2.01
